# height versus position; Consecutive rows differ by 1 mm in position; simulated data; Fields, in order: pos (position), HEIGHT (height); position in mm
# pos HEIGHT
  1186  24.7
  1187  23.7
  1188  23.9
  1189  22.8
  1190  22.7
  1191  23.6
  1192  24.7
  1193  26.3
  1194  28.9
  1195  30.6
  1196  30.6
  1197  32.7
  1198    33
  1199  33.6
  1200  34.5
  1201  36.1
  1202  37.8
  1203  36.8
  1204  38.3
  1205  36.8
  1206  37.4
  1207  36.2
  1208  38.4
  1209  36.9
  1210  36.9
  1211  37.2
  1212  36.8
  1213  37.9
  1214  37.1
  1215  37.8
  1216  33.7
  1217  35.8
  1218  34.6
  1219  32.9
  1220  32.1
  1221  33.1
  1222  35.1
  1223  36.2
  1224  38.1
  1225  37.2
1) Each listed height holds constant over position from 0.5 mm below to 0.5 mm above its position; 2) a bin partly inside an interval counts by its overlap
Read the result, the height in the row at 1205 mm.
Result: 36.8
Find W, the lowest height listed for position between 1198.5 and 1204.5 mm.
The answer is 33.6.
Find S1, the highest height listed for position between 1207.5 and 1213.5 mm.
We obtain 38.4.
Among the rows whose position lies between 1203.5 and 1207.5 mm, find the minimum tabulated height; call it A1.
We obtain 36.2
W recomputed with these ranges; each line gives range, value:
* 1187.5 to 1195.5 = 22.7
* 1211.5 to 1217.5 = 33.7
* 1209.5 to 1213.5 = 36.8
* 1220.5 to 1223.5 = 33.1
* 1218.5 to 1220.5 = 32.1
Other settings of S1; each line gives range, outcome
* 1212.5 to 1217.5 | 37.9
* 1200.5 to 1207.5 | 38.3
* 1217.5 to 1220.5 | 34.6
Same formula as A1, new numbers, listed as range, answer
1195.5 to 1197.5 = 30.6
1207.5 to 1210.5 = 36.9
